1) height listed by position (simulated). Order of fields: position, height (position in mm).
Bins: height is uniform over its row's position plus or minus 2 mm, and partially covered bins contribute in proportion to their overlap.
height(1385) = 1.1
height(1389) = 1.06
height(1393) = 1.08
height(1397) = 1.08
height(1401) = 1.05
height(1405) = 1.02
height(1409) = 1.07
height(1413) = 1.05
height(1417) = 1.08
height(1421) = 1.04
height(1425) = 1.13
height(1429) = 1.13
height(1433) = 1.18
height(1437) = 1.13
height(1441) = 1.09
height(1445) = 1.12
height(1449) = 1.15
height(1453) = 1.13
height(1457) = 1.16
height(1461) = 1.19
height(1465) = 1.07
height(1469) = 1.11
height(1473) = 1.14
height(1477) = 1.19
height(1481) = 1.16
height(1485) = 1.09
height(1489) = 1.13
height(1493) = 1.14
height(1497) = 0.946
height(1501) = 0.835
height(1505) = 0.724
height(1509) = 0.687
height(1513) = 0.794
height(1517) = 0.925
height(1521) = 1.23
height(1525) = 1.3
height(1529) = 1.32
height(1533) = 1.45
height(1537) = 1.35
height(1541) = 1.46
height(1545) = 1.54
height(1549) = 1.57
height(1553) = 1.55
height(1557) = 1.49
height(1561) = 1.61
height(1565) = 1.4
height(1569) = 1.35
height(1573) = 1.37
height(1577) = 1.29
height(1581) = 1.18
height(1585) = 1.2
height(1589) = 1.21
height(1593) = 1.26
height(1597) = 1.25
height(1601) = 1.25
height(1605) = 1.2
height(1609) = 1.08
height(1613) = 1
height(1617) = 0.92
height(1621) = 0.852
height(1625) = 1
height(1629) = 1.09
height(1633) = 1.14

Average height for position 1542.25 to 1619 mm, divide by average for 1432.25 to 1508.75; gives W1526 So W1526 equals 1.21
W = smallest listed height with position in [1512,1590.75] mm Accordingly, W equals 0.794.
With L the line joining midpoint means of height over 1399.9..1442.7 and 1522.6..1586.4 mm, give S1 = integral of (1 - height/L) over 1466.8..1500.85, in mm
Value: 3.8 mm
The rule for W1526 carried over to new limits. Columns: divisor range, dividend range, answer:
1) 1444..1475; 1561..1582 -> 1.19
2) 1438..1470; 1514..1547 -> 1.16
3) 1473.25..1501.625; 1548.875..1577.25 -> 1.34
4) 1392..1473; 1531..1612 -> 1.22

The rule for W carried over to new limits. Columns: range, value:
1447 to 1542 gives 0.687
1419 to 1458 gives 1.04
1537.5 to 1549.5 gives 1.46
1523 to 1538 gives 1.3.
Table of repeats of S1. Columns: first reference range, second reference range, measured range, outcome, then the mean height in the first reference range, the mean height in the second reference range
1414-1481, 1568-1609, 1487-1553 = 1.59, 1.13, 1.25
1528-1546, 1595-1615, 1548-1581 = -2.92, 1.42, 1.16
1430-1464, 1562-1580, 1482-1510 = 6.20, 1.14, 1.36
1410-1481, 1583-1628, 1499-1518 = 5.64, 1.12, 1.11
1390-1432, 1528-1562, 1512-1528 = 3.57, 1.08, 1.48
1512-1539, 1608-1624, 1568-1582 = -2.99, 1.21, 0.958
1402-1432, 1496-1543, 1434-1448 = -0.53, 1.08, 1.09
